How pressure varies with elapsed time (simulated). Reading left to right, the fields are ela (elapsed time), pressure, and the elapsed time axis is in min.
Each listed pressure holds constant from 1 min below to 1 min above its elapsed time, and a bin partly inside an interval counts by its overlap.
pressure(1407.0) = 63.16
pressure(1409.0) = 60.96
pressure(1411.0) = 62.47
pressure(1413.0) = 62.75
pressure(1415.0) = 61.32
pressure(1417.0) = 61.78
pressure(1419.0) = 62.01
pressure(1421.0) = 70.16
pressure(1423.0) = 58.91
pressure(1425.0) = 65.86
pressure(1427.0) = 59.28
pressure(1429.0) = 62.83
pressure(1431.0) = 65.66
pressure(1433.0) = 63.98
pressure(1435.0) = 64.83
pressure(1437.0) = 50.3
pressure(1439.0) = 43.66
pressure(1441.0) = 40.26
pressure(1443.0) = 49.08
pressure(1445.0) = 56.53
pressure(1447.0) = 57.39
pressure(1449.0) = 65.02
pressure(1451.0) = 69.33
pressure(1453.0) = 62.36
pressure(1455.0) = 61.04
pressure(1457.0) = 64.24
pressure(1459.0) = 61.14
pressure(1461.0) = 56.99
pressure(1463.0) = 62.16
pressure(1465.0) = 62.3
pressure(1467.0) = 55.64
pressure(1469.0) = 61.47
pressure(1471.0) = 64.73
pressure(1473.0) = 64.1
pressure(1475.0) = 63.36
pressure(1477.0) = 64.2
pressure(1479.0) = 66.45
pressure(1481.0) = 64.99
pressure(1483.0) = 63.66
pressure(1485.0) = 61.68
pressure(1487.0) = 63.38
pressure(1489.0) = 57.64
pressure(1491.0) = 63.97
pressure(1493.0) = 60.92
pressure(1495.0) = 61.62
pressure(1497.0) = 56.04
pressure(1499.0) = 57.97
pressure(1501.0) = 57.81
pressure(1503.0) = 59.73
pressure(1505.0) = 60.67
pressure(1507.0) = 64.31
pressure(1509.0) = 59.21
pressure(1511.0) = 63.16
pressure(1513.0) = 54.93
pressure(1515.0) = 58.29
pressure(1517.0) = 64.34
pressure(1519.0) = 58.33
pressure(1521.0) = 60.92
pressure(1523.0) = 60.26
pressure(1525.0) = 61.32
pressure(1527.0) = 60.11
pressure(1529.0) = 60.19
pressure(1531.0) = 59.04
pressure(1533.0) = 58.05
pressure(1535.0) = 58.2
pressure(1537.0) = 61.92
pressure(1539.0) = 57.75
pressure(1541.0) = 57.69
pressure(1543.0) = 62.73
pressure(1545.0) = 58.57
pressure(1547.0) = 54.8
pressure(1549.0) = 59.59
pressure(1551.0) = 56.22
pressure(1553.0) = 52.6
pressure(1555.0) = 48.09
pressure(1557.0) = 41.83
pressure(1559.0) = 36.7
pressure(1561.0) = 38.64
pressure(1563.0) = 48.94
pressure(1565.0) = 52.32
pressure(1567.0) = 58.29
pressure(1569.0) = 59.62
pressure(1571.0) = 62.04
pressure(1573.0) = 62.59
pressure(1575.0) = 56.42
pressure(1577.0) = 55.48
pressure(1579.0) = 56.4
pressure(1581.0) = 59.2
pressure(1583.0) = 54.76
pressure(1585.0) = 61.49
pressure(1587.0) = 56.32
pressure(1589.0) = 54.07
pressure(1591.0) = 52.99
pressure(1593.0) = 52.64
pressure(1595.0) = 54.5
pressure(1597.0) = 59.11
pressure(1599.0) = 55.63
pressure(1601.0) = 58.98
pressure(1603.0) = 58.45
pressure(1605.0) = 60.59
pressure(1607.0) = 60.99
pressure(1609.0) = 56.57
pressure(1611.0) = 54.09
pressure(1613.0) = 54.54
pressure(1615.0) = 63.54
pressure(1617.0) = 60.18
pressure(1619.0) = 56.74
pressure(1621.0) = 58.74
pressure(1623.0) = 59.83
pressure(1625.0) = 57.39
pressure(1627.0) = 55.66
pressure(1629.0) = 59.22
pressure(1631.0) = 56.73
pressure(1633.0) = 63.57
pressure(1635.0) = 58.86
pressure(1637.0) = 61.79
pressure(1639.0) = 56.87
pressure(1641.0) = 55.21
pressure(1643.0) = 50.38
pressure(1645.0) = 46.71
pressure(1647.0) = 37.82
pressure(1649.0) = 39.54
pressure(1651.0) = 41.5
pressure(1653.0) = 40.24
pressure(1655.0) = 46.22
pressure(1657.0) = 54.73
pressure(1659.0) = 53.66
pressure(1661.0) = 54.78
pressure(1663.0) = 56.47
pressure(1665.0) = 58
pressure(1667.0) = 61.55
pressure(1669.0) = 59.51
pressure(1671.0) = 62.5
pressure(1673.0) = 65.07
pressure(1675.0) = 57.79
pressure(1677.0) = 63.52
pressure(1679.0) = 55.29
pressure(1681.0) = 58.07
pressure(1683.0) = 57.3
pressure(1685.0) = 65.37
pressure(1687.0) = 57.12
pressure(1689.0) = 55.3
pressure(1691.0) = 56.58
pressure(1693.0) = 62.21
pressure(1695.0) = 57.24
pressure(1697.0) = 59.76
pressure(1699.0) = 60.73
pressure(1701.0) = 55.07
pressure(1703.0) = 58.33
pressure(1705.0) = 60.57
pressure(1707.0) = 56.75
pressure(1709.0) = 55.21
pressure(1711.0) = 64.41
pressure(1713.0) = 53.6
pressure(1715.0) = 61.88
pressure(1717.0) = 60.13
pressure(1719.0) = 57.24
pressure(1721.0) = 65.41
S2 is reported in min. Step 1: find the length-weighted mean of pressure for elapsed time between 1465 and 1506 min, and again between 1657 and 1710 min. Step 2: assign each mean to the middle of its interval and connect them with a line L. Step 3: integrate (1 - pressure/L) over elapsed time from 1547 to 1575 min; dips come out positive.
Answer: 3.7 min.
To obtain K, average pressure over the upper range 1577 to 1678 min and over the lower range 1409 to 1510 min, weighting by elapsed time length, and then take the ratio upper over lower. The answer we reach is 0.9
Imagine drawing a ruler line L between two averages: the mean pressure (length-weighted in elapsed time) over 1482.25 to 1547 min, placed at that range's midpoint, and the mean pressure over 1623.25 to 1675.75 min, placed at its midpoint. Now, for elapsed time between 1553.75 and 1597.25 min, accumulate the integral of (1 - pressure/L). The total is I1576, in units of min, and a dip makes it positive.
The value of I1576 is 2.9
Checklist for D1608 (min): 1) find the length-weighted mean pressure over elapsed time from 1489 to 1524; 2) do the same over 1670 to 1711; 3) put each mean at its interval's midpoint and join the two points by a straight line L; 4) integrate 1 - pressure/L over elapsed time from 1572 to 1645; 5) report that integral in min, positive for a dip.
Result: 2.7 min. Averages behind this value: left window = 60.1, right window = 59.1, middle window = 57.4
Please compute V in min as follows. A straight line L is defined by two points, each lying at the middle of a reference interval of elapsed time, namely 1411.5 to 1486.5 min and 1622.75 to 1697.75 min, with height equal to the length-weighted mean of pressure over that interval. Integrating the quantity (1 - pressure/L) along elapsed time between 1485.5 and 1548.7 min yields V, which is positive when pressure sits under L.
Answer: -0.6 min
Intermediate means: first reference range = 60.9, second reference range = 55.7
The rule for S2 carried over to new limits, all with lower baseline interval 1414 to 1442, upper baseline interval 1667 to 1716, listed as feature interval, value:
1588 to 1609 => 0.9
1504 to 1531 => -0.5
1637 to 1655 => 3.7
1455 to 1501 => -1.8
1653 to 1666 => 1.4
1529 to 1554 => 0.5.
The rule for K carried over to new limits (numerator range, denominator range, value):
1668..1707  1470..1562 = 1.01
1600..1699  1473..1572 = 0.97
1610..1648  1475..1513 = 0.92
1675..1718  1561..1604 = 1.04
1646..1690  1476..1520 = 0.89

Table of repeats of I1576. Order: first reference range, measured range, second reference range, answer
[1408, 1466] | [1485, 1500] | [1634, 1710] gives -0.3 min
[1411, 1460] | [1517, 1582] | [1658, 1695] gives 3.6 min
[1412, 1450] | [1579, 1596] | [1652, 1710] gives 0.7 min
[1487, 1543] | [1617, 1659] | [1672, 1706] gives 4.4 min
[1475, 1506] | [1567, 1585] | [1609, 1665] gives -0.4 min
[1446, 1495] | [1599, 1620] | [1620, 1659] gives -1.5 min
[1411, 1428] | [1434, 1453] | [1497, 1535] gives 2.0 min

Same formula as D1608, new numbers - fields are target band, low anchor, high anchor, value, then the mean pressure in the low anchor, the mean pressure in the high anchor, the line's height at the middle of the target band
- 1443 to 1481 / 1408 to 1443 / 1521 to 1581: -2.22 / 59.5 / 55.9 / 58.5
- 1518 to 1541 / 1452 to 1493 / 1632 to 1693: 0.21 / 62.2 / 55.2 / 60.1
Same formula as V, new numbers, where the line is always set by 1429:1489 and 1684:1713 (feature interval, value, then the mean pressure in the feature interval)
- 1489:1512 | -0.12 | 60.4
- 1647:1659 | 2.92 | 44.7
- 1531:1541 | 0.16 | 58.9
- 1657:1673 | 0.18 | 58.3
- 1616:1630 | 0.23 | 58.3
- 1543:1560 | 2.27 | 51.7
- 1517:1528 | -0.12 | 60.6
